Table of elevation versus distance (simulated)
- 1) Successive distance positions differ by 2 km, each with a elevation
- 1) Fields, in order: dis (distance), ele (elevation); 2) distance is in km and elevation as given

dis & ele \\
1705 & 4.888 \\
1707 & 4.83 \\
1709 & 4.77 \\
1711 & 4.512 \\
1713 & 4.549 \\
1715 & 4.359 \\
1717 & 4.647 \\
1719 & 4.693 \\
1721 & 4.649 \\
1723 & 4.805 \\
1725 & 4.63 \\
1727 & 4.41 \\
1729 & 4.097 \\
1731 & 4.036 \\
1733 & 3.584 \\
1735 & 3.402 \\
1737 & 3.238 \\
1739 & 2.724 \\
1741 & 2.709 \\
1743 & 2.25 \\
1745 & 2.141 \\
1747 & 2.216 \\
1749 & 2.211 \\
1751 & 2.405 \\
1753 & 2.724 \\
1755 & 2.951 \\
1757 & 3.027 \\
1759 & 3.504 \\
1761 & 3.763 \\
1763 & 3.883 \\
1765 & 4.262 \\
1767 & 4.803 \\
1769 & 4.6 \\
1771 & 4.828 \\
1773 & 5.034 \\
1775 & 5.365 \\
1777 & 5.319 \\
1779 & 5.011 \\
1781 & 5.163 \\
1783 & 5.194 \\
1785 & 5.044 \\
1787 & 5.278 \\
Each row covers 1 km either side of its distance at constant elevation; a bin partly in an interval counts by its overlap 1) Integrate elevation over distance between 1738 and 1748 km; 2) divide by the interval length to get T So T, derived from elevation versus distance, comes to 2.41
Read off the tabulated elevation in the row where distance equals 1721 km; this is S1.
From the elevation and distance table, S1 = 4.649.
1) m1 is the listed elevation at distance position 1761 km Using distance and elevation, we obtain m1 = 3.763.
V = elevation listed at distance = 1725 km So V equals 4.63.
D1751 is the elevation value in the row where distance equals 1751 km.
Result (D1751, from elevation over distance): 2.405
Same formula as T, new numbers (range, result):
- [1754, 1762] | 3.31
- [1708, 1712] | 4.64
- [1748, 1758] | 2.66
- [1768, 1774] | 4.82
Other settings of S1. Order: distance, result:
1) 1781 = 5.163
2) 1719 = 4.693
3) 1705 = 4.888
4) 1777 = 5.319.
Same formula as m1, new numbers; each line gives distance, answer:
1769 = 4.6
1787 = 5.278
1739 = 2.724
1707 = 4.83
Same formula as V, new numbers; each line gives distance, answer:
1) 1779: 5.011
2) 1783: 5.194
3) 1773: 5.034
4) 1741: 2.709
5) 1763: 3.883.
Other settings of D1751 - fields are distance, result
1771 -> 4.828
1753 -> 2.724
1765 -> 4.262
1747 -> 2.216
